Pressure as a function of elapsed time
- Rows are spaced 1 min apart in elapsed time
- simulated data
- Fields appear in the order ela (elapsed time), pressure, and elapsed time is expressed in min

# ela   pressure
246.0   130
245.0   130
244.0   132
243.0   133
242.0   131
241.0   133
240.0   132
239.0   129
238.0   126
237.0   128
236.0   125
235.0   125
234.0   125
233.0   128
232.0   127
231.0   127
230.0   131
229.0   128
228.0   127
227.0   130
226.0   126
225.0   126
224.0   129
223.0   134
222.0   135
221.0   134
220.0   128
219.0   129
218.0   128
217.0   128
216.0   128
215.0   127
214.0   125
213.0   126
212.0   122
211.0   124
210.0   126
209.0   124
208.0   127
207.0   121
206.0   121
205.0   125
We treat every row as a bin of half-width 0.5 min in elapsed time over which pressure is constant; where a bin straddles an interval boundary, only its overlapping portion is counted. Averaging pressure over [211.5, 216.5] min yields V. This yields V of 126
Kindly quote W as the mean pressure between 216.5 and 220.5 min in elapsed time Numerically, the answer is 128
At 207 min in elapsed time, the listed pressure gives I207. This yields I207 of 121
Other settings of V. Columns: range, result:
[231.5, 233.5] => 128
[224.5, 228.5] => 127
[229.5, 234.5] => 128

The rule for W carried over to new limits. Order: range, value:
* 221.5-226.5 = 130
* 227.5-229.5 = 128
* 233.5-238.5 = 126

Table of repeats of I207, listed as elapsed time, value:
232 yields 127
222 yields 135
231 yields 127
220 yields 128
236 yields 125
